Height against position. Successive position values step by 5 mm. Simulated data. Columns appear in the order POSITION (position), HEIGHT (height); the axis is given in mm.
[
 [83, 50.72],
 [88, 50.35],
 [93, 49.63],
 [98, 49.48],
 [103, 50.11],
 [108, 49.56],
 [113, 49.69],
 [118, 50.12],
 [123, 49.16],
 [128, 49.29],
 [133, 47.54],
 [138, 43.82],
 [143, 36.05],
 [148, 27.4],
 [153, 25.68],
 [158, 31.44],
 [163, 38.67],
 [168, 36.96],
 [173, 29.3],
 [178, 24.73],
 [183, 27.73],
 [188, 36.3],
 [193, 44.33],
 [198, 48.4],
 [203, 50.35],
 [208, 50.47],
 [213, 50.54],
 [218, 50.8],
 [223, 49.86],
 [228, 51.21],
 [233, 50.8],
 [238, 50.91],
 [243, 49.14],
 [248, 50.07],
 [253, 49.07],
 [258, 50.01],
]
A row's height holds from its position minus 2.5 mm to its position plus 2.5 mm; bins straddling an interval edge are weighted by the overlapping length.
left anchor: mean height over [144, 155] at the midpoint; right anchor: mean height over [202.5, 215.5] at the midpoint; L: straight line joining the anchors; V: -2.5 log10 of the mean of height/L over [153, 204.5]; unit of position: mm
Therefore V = 0.08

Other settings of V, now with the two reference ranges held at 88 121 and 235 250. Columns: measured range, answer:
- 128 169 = 0.33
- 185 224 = 0.06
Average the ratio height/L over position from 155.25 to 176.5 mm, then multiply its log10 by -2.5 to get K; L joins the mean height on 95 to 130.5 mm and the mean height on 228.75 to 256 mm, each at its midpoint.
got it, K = 0.43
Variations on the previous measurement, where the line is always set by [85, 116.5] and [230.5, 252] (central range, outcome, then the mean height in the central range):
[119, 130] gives 0.012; 49.3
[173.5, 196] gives 0.443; 33.3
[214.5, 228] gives -0.009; 50.5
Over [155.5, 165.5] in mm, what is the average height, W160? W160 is 35.1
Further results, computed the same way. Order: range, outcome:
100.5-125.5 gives 49.7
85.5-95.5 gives 50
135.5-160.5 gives 32.9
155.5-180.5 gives 32.2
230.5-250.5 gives 50.2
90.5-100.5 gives 49.6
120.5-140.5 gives 47.5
